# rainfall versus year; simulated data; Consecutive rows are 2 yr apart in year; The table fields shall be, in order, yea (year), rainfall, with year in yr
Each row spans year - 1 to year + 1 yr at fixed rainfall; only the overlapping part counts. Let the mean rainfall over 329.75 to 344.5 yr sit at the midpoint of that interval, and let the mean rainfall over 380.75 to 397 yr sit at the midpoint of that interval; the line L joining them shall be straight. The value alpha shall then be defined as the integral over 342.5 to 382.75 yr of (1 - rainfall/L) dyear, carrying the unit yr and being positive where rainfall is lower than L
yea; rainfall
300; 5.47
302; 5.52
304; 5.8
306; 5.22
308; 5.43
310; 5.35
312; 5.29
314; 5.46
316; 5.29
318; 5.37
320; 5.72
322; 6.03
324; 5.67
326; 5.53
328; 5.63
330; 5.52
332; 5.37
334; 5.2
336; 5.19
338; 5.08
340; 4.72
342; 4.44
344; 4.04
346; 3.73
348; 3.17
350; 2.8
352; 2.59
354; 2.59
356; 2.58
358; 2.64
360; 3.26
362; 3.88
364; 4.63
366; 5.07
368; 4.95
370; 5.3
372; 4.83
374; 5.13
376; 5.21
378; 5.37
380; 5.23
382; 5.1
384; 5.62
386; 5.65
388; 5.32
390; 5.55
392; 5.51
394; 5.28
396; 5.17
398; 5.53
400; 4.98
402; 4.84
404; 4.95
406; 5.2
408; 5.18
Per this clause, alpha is 8.4 yr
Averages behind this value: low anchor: 4.95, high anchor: 5.4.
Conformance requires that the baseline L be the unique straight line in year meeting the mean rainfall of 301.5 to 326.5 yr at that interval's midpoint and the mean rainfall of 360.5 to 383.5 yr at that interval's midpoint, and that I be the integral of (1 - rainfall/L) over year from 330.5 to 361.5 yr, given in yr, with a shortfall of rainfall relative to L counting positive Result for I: 8.1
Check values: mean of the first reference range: 5.51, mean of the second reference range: 4.95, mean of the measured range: 3.85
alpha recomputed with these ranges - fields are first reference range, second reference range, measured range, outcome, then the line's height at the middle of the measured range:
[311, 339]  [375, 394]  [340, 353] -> 4.5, 5.43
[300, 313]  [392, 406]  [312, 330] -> -0.6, 5.39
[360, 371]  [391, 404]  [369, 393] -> -2.0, 4.9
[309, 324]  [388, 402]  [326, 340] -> 0.4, 5.47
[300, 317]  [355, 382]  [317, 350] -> 0.6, 5.03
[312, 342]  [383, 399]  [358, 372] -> 2.6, 5.42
